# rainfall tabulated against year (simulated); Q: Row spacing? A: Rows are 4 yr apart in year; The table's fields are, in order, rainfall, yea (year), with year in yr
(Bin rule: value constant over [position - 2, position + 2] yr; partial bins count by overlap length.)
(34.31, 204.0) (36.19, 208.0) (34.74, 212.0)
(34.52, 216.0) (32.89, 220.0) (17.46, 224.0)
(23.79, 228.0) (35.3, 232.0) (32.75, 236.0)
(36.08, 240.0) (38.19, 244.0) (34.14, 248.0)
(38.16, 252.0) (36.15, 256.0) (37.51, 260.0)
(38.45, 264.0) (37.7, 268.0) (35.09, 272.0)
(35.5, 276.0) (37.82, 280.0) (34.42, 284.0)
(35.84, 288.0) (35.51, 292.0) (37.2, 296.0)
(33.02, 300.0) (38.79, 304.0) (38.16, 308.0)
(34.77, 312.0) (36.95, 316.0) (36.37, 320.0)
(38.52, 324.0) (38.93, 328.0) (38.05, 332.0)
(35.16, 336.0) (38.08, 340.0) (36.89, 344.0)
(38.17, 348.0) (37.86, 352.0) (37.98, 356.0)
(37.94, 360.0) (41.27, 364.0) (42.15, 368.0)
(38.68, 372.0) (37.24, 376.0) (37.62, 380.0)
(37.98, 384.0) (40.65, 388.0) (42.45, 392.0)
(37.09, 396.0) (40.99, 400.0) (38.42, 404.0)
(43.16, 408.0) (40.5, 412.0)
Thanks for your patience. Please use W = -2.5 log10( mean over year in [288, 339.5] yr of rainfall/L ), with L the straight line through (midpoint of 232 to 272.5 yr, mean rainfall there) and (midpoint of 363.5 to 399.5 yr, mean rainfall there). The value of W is 0.031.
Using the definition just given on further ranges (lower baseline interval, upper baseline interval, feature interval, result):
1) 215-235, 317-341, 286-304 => -0.04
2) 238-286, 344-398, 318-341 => 0.02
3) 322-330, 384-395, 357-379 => 0.02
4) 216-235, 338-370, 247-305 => -0.12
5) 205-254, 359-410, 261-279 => -0.07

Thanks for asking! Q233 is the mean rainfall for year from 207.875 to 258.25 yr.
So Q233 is 33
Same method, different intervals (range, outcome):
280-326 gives 36.4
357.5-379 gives 39.3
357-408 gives 39.5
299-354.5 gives 37.2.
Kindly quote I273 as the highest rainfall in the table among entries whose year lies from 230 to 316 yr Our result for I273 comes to 38.79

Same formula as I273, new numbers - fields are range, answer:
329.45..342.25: 38.08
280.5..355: 38.93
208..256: 38.19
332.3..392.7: 42.45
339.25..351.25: 38.17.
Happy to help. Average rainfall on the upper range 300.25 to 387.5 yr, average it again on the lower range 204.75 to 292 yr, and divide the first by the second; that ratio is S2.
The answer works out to 1.10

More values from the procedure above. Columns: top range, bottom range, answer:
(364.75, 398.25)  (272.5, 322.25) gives 1.09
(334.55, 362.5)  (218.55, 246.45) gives 1.21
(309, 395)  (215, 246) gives 1.22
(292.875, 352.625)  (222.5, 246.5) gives 1.20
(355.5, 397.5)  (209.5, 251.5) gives 1.22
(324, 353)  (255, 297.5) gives 1.03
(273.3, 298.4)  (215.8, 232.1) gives 1.31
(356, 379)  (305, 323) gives 1.07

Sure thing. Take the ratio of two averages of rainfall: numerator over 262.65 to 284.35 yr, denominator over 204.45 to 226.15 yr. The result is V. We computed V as 1.2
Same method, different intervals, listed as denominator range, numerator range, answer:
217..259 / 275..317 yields 1.11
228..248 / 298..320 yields 1.06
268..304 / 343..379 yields 1.08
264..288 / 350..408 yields 1.08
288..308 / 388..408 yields 1.11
